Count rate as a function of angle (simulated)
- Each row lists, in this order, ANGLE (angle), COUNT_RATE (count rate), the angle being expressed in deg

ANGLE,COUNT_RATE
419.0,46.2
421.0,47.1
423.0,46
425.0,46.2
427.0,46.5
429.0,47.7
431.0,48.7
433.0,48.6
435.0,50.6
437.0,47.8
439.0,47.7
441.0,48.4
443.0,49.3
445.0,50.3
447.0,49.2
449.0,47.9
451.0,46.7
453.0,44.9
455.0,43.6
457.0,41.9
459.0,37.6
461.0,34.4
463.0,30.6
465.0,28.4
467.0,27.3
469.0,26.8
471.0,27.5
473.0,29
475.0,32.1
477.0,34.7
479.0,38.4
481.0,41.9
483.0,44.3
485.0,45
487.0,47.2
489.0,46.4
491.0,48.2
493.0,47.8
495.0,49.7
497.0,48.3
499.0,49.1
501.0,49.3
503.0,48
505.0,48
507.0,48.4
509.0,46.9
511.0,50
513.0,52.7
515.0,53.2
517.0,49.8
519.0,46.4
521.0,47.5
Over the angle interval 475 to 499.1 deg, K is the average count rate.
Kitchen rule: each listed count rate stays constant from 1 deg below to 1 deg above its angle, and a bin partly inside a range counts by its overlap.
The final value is 44.4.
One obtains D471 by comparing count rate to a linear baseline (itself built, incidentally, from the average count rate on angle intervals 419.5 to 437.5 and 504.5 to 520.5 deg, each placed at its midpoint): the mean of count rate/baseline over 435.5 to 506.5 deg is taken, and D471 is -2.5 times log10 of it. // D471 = 0.149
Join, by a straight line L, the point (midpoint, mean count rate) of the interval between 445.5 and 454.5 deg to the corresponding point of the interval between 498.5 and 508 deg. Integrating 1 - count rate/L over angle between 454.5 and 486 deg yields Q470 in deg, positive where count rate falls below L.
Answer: 8.3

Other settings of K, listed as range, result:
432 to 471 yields 41.8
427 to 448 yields 48.7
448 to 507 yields 41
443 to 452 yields 48.6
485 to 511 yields 48.1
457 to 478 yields 31.4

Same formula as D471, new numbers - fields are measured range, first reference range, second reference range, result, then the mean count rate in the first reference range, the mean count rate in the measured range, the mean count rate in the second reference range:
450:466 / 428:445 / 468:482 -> 0.04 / 48.7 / 38.5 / 32.9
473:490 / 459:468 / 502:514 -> -0.06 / 31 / 40.5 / 49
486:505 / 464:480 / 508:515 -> -0.15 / 30.5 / 48.2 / 50.3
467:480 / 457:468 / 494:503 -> 0.21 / 32.6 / 31.1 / 49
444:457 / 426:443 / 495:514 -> 0.04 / 48.3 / 46.7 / 49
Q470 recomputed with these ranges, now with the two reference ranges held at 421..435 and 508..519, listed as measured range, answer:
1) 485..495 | 0.4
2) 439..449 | -0.2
